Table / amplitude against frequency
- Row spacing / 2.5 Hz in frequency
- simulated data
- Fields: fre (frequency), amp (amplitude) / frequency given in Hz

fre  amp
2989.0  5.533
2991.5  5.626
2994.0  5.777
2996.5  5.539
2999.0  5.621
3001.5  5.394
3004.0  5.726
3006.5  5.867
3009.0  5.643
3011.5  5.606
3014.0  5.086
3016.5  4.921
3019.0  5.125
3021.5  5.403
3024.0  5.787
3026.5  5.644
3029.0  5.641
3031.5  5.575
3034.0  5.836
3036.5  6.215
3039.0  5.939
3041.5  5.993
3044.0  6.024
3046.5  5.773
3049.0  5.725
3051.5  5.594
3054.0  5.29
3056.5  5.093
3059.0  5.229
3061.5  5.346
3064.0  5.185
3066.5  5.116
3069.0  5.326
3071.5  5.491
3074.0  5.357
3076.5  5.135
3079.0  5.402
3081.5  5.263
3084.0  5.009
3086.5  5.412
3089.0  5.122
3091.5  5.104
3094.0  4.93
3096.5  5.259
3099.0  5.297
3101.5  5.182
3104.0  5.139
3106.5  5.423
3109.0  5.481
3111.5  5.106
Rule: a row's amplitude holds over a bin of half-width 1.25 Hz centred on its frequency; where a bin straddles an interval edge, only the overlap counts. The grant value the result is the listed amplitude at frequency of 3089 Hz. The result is 5.122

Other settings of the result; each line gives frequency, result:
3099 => 5.297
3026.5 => 5.644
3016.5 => 4.921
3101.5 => 5.182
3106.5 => 5.423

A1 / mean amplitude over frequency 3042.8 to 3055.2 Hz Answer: 5.68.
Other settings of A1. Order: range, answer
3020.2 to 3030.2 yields 5.62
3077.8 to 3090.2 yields 5.24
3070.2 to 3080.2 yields 5.35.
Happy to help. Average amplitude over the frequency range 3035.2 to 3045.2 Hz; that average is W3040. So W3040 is 6.04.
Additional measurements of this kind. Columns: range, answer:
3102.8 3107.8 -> 5.28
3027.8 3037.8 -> 5.82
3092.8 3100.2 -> 5.16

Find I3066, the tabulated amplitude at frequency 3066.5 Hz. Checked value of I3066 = 5.116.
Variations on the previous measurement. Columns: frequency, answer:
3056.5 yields 5.093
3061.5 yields 5.346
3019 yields 5.125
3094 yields 4.93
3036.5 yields 6.215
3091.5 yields 5.104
